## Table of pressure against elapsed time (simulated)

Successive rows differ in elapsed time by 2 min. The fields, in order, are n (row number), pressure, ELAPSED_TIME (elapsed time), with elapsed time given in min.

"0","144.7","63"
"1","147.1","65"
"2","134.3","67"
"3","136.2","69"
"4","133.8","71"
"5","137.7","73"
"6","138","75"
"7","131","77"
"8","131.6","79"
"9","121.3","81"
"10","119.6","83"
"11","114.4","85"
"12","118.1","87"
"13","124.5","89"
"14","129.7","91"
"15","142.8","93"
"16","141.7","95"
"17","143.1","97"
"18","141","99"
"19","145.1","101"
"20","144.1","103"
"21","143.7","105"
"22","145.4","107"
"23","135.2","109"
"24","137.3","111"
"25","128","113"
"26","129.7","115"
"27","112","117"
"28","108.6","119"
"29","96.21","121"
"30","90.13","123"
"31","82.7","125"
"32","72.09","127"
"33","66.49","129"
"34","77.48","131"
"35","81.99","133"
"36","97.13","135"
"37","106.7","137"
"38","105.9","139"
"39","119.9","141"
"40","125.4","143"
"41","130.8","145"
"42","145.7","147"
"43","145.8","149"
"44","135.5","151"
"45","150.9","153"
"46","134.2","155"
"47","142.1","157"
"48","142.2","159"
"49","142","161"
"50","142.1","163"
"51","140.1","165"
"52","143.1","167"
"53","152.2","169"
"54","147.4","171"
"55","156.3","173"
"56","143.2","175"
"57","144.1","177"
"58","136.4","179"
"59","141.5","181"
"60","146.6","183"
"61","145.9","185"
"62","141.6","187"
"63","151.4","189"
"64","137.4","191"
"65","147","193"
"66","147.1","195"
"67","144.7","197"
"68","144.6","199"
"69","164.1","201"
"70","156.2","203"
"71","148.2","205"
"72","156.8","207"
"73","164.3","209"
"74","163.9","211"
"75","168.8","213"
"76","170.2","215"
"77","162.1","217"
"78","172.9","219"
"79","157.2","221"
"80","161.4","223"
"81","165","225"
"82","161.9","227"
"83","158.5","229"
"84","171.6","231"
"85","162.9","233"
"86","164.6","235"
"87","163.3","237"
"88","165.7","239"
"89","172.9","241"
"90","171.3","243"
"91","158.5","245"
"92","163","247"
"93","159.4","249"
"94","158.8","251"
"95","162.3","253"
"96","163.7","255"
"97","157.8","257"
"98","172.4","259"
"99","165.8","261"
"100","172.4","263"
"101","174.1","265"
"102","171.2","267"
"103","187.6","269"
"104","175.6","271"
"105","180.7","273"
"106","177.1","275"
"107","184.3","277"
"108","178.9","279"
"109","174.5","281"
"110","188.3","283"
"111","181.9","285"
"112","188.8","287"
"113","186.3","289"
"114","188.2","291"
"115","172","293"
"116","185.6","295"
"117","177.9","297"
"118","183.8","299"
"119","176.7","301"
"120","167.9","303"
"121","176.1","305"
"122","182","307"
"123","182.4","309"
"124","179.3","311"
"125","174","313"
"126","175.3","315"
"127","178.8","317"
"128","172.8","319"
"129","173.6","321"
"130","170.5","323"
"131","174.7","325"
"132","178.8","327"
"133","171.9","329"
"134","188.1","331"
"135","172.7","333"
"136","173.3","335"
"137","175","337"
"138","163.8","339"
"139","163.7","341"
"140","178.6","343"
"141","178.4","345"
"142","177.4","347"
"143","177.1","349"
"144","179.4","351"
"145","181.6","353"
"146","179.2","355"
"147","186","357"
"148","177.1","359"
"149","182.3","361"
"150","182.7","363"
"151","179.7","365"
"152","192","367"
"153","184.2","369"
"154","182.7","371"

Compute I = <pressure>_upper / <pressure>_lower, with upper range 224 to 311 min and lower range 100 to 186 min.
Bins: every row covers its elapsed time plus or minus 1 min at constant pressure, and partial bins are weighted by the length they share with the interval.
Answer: 1.4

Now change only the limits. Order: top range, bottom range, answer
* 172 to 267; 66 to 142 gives 1.32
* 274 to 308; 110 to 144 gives 1.77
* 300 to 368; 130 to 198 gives 1.31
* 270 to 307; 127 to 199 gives 1.36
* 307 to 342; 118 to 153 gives 1.64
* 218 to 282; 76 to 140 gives 1.43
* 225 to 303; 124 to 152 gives 1.62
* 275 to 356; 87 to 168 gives 1.43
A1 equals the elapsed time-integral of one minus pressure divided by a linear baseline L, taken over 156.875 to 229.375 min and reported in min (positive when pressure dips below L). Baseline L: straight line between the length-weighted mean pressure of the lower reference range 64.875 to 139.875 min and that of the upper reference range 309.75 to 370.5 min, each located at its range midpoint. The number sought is -4.8 min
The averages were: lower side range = 121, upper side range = 177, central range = 152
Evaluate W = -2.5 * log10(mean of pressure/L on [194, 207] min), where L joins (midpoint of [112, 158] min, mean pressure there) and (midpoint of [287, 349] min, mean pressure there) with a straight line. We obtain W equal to -0.120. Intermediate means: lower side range 112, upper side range 177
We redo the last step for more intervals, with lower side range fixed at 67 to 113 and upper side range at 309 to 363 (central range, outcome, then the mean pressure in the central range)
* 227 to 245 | -0.04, 166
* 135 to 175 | 0.07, 136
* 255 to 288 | -0.07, 177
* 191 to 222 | -0.02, 157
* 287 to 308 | -0.06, 180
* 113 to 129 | 0.38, 98.6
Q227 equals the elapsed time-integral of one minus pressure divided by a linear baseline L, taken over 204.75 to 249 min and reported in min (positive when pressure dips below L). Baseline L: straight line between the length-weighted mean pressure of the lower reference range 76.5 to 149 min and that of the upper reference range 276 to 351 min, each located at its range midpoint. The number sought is -3.4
